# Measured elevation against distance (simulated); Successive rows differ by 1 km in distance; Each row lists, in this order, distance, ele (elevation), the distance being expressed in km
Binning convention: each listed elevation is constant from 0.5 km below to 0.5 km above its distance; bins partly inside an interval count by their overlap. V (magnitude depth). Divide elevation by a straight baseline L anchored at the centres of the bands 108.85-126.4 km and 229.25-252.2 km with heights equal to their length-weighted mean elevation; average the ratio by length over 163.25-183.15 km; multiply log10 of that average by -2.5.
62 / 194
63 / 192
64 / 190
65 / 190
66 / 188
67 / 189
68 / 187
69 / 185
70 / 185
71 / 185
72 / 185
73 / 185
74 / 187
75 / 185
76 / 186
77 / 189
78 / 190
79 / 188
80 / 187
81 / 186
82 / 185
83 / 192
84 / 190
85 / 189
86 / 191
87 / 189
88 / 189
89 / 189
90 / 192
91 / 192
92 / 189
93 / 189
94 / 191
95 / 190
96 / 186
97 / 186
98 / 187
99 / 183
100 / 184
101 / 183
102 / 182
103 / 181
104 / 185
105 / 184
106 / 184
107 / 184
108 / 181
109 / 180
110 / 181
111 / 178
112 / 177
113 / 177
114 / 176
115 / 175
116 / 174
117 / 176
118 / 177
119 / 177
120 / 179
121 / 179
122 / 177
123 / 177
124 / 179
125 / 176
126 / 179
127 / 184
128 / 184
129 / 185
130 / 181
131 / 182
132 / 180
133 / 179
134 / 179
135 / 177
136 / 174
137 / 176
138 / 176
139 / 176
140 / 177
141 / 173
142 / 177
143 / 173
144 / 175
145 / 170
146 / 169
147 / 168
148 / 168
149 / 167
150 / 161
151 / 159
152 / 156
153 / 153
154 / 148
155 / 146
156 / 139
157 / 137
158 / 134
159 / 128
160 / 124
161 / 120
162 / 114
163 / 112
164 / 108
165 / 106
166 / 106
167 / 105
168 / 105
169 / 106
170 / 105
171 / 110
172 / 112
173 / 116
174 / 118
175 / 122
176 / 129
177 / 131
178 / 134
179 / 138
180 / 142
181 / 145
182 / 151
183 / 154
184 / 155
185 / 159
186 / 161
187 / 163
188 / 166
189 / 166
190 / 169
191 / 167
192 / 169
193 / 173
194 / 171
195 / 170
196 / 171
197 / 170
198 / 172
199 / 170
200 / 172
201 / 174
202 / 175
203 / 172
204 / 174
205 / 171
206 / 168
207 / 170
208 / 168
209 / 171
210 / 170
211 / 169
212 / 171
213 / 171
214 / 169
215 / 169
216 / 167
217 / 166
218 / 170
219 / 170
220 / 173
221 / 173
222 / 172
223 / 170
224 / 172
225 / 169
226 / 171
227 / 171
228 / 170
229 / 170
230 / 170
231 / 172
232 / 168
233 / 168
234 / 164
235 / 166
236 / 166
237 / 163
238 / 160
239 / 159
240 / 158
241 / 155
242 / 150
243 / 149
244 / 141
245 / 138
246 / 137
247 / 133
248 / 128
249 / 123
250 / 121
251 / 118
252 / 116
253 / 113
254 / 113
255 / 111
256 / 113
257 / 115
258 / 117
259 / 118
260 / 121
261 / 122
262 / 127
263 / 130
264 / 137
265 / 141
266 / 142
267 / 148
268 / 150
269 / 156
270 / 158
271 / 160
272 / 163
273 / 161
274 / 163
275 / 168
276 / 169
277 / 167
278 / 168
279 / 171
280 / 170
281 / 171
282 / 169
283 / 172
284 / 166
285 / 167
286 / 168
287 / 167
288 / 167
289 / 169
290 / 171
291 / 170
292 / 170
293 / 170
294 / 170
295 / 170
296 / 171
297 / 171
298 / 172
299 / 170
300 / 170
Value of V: 0.33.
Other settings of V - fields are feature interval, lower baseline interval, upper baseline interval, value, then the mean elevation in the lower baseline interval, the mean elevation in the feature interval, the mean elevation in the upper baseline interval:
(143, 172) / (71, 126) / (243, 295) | 0.25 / 184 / 136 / 148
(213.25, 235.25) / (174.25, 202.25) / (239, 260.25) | -0.20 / 158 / 170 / 129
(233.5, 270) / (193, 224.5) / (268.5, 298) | 0.23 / 171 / 137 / 167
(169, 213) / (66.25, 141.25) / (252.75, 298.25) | 0.08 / 183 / 156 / 153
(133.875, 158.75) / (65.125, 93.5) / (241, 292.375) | 0.06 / 188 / 164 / 147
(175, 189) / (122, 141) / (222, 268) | 0.11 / 179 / 148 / 144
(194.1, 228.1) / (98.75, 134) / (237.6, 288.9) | -0.08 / 180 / 171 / 146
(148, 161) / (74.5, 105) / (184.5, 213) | 0.21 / 187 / 146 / 169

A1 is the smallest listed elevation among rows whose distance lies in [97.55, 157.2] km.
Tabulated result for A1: 137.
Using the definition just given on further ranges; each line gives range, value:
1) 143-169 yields 105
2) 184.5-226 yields 159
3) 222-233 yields 168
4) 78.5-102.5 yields 182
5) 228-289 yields 111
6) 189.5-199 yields 167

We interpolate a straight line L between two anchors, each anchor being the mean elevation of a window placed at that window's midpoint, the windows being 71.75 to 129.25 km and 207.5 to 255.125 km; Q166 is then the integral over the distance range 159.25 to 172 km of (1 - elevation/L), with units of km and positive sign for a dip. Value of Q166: 4.5 km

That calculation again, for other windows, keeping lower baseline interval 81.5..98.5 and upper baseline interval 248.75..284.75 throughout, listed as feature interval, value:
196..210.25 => -1.0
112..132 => 0.2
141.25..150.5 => 0.3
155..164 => 2.4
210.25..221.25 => -0.9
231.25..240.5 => -0.8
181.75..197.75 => -0.2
